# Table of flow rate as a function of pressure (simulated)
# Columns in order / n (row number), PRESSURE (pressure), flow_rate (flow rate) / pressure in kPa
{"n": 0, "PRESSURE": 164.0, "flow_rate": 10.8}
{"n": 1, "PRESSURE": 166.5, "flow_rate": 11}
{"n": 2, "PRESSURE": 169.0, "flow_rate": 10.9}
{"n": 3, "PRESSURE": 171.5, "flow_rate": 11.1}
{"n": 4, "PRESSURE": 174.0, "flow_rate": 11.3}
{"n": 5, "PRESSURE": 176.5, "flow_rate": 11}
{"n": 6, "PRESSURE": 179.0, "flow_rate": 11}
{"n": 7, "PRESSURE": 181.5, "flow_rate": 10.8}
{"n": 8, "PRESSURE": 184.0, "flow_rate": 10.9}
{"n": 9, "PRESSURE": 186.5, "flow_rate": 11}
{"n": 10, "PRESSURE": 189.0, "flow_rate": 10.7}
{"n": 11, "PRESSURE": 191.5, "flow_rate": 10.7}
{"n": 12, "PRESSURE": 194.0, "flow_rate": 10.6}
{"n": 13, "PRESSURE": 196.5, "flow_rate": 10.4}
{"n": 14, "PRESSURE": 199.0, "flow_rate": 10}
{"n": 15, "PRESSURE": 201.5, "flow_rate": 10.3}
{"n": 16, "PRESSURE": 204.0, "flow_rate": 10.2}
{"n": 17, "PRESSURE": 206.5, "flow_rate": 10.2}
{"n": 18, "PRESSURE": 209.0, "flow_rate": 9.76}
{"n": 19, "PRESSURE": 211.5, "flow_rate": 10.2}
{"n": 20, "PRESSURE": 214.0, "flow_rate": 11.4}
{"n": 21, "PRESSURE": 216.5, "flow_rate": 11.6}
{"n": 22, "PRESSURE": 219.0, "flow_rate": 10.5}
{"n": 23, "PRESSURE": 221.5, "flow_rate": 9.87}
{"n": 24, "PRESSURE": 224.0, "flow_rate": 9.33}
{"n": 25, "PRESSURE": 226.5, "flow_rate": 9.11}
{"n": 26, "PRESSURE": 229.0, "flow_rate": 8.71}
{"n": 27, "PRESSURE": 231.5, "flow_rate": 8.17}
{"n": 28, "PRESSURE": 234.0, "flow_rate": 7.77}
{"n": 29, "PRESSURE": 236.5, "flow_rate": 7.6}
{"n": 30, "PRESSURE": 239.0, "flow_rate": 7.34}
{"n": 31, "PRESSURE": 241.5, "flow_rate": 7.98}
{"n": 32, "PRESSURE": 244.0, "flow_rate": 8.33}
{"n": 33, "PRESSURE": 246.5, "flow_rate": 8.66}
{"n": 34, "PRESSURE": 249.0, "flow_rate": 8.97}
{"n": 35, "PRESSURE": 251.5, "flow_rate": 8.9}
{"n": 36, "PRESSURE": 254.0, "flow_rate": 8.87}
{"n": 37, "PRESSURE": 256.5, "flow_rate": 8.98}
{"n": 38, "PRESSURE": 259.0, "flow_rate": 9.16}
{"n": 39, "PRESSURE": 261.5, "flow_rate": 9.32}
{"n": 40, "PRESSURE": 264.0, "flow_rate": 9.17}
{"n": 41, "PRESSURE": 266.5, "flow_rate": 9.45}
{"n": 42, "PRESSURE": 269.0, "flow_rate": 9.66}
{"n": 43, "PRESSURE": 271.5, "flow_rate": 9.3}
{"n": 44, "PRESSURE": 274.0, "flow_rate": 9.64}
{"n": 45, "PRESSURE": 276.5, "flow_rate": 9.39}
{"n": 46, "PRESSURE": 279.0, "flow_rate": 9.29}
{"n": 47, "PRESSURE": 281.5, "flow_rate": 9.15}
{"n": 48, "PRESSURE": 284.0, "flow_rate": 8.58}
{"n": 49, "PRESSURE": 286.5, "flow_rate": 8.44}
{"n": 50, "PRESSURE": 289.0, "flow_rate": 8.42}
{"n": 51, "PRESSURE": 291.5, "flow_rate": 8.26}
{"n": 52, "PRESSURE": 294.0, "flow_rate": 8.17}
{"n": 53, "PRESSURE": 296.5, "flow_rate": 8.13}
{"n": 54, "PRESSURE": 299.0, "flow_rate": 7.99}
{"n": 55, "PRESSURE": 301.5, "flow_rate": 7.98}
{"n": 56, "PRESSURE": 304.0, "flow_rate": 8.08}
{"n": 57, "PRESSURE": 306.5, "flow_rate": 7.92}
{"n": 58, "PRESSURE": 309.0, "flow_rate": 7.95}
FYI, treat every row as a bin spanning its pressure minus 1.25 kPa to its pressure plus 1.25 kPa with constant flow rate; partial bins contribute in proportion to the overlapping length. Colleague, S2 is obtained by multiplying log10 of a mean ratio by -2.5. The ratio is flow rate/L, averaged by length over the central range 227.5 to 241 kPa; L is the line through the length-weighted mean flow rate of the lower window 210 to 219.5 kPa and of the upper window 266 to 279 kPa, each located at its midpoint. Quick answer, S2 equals 0.30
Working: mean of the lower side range 10.9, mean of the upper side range 9.47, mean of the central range 7.94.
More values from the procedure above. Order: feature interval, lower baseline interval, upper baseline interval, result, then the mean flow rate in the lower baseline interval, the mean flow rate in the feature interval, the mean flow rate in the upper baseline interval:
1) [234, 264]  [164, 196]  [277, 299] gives 0.10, 10.9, 8.55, 8.55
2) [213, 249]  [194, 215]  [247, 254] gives 0.06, 10.3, 9.01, 8.89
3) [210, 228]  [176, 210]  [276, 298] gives -0.03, 10.5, 10.3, 8.62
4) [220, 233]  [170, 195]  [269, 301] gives 0.11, 10.9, 9.04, 8.75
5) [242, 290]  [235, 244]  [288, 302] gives -0.14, 7.74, 9.02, 8.16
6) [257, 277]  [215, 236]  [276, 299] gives -0.06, 9.34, 9.37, 8.59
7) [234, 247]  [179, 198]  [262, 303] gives 0.22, 10.7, 7.92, 8.82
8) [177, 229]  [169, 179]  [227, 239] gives -0.09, 11.1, 10.4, 8.05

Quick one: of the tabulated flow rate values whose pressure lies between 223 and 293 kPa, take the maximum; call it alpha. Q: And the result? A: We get 9.66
